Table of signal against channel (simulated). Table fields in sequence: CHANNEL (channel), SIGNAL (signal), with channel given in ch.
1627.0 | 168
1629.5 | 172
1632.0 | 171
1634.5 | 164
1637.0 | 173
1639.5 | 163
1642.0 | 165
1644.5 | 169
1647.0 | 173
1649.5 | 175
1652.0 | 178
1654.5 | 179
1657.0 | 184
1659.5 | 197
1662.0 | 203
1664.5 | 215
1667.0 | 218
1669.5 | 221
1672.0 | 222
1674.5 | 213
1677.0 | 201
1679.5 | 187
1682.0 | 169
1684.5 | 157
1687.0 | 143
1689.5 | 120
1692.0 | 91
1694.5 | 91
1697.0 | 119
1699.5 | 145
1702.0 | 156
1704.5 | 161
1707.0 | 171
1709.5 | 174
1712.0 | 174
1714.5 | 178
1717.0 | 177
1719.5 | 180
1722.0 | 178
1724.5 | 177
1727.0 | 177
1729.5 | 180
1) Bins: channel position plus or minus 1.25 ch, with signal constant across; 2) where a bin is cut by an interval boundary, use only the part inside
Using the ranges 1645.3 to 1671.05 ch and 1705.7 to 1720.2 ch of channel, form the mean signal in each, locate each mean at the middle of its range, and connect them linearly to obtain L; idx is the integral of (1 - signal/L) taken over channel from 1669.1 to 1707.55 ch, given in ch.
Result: 5.3 ch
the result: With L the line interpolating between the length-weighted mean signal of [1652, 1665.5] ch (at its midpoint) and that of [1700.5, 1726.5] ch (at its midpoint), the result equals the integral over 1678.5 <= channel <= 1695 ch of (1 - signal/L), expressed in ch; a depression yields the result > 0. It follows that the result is 4.1 ch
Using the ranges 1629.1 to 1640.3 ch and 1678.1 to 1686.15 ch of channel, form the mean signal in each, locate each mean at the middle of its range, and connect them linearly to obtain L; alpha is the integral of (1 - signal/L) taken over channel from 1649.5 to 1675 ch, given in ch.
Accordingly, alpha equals -4.8 ch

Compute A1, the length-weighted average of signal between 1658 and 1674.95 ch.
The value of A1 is 212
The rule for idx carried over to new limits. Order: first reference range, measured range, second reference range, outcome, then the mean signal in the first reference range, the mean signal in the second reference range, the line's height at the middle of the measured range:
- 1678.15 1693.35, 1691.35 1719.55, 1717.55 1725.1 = 2.21 ch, 145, 178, 163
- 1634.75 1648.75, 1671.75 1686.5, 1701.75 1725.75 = -1.38 ch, 168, 173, 171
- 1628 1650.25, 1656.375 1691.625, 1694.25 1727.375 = -4.36 ch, 169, 163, 166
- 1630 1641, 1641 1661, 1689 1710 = -2.25 ch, 168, 136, 160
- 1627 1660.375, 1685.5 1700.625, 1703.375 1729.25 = 4.85 ch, 174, 175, 175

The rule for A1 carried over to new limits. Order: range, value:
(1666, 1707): 163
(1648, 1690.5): 187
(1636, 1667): 183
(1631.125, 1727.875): 172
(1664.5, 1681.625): 209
